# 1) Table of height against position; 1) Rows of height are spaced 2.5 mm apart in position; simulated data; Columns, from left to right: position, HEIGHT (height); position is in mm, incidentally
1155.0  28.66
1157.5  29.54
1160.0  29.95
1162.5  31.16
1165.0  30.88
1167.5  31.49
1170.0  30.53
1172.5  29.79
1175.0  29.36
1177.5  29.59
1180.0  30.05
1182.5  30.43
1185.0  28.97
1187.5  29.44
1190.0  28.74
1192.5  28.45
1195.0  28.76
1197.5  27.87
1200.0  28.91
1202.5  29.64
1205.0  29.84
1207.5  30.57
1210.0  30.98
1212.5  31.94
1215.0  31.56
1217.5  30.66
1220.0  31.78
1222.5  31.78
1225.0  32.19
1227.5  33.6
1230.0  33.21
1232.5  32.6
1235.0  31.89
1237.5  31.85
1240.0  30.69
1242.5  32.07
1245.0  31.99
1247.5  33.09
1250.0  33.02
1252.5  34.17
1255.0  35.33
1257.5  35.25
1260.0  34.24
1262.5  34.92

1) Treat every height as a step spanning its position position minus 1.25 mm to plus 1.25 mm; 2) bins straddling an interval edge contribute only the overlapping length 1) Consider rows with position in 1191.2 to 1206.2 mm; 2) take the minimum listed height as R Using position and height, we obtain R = 27.87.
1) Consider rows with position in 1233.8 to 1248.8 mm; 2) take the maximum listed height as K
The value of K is 33.09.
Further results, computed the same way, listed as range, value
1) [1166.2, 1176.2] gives 31.49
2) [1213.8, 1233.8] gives 33.6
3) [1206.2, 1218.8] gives 31.94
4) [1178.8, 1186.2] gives 30.43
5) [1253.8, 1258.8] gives 35.33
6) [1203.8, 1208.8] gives 30.57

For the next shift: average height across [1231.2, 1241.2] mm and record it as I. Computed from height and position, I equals 31.8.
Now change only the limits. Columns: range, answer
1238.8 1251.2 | 32.2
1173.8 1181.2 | 29.7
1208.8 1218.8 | 31.3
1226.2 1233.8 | 33.1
